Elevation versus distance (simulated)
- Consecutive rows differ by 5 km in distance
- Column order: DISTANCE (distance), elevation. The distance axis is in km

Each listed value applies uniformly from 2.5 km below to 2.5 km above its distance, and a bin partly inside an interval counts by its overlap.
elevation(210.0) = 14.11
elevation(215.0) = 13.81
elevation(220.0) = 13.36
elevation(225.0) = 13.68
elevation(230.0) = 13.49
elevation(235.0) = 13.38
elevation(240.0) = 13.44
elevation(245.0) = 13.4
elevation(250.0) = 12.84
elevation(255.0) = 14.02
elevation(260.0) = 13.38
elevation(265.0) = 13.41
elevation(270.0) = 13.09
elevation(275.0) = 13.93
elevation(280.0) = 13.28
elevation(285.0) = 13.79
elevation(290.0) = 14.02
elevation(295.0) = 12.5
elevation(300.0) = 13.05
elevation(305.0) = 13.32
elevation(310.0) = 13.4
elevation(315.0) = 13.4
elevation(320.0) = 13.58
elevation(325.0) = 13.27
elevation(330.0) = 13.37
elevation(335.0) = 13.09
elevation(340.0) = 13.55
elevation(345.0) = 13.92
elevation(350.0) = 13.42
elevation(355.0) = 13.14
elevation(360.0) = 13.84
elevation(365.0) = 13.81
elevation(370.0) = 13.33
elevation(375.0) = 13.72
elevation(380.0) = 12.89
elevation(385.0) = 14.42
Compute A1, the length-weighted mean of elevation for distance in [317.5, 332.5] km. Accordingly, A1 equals 13.4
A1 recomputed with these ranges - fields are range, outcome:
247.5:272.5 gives 13.3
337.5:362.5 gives 13.6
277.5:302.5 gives 13.3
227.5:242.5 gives 13.4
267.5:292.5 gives 13.6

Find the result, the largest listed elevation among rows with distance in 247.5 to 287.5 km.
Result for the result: 14.02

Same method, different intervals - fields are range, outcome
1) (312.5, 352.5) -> 13.92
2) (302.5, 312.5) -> 13.4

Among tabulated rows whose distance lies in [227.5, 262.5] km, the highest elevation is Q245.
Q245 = 14.02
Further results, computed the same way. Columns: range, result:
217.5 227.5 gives 13.68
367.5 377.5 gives 13.72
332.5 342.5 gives 13.55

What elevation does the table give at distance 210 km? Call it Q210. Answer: 14.11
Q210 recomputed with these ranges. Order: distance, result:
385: 14.42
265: 13.41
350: 13.42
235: 13.38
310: 13.4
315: 13.4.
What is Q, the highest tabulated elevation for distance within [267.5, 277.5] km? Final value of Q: 13.93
